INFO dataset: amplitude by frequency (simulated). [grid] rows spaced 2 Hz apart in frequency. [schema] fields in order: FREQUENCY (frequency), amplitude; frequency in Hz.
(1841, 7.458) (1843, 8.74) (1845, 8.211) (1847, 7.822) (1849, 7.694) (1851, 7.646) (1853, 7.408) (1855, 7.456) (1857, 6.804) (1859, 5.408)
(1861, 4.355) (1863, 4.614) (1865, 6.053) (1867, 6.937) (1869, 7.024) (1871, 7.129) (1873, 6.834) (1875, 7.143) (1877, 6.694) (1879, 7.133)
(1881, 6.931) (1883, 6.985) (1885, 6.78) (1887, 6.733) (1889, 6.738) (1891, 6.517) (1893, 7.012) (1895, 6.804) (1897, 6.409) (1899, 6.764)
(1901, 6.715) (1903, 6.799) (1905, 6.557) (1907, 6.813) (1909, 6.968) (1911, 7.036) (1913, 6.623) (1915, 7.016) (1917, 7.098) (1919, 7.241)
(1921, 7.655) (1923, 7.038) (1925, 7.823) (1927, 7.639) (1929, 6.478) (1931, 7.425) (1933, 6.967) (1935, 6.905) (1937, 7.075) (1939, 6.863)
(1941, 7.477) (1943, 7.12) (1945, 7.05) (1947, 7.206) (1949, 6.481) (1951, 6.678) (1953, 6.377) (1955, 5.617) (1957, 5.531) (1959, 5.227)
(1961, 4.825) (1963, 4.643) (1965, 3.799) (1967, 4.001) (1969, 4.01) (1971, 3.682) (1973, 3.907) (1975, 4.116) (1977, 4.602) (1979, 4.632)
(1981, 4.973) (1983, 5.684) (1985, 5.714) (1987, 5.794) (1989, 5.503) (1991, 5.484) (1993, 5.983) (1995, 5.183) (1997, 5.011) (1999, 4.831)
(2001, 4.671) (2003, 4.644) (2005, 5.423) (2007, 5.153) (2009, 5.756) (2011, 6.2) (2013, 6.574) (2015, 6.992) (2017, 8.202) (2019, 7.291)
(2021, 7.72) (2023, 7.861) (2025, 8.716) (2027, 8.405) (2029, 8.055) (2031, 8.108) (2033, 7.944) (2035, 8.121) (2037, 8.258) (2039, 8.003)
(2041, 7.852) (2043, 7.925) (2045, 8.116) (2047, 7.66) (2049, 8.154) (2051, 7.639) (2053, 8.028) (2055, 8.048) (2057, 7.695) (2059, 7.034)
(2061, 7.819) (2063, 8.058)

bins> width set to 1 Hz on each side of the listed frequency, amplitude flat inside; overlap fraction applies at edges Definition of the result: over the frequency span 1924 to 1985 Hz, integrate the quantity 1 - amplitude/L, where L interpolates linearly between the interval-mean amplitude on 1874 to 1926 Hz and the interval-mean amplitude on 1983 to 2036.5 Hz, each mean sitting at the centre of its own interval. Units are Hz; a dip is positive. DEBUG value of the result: 8.2 Hz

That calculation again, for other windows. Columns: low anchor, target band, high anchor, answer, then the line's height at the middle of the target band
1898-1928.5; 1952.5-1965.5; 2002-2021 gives 3.0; 6.71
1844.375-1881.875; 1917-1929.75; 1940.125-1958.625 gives -1.3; 6.63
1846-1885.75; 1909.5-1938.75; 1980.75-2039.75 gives -2.0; 6.67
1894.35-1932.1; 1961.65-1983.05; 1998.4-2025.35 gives 7.5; 6.64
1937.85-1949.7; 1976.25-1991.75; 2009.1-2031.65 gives 4.3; 7.32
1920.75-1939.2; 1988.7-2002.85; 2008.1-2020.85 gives 3.6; 6.96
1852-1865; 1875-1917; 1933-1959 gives -3.6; 6.29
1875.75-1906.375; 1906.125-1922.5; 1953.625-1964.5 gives -2.2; 6.22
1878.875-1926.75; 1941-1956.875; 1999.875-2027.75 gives 0.4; 6.82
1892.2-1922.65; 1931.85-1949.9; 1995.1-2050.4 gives -0.2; 6.95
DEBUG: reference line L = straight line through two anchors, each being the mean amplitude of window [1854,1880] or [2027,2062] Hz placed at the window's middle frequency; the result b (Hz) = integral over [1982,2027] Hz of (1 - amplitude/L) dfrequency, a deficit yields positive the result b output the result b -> 8.5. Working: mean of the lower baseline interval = 6.43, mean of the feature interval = 6.16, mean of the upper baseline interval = 7.92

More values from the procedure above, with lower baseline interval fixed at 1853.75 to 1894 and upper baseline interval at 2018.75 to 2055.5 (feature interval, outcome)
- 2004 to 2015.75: 2.7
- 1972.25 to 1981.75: 3.9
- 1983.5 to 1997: 3.6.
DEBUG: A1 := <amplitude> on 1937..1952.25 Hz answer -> 6.98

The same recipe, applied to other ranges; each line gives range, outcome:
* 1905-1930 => 7.1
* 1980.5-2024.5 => 5.98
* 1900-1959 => 6.88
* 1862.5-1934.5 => 6.88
